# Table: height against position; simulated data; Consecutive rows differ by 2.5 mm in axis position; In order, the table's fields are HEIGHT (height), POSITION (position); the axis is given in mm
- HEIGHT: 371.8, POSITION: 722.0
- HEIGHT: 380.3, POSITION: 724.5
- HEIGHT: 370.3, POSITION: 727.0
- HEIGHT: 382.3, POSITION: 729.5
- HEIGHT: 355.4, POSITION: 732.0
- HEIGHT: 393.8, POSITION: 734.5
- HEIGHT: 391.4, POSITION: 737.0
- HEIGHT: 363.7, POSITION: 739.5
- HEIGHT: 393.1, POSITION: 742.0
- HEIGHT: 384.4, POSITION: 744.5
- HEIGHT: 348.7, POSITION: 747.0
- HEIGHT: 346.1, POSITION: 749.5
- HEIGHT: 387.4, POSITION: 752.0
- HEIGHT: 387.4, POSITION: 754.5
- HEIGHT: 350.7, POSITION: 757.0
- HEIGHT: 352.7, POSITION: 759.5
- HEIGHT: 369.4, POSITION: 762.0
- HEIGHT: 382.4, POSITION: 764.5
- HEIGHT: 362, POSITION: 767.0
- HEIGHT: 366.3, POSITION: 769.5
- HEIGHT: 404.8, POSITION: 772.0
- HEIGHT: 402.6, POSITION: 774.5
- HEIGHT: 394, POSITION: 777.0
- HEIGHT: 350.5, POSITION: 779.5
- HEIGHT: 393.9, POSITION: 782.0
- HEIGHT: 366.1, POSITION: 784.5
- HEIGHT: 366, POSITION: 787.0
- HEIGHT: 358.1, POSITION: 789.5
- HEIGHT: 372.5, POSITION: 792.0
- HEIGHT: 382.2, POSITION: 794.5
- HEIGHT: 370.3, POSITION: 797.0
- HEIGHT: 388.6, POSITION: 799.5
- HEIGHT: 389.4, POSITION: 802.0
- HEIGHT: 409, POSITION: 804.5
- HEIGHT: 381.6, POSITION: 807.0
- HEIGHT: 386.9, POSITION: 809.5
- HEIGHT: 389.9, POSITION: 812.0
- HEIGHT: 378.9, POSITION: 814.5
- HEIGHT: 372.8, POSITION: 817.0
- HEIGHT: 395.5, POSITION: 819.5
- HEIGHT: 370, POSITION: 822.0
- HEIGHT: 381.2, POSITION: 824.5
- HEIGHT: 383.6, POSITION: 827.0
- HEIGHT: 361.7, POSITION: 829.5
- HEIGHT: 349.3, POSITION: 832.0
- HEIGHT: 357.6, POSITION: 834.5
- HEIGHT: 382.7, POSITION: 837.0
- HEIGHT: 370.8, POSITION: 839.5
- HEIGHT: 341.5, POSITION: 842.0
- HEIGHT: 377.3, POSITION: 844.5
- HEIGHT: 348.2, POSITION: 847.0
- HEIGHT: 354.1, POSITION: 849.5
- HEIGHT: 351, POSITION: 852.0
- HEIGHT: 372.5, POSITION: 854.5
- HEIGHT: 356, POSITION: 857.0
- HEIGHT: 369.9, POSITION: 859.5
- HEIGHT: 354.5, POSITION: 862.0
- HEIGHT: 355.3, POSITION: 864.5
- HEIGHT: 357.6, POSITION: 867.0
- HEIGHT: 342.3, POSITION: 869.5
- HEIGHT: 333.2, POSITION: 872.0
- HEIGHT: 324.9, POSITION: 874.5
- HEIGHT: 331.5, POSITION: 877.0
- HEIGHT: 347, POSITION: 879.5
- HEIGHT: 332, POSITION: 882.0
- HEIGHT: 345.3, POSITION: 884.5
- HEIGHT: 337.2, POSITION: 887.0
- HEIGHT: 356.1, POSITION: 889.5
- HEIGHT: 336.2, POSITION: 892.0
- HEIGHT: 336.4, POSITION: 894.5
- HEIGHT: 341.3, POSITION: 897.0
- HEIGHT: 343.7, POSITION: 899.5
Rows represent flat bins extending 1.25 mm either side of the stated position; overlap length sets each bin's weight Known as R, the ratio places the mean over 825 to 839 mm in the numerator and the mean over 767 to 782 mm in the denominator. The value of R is 0.96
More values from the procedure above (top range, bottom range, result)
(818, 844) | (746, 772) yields 1.01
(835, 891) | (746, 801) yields 0.94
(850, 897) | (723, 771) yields 0.93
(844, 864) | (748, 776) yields 0.96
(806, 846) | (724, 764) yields 1.00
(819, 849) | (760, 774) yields 0.97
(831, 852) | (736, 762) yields 0.97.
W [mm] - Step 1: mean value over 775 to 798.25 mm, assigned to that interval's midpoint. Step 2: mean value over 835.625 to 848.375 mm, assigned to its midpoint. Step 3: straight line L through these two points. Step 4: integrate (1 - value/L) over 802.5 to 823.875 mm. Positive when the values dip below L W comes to -1.0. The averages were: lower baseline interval 374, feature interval 386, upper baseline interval 364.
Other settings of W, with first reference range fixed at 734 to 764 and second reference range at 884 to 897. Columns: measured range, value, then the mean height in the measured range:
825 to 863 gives -1.1 mm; 362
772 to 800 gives -1.0 mm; 378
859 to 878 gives 0.1 mm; 345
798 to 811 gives -1.1 mm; 391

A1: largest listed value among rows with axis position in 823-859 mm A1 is 383.6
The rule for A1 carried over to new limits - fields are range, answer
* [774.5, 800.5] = 402.6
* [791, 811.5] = 409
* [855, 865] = 369.9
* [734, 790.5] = 404.8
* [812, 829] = 395.5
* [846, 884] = 372.5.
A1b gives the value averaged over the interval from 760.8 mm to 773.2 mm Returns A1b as 377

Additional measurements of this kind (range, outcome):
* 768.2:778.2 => 392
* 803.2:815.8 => 389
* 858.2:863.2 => 362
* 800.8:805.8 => 399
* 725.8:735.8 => 376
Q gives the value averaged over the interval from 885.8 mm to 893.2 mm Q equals 343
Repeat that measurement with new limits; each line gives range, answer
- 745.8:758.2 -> 364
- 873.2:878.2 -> 328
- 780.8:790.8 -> 371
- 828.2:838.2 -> 363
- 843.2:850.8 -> 360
